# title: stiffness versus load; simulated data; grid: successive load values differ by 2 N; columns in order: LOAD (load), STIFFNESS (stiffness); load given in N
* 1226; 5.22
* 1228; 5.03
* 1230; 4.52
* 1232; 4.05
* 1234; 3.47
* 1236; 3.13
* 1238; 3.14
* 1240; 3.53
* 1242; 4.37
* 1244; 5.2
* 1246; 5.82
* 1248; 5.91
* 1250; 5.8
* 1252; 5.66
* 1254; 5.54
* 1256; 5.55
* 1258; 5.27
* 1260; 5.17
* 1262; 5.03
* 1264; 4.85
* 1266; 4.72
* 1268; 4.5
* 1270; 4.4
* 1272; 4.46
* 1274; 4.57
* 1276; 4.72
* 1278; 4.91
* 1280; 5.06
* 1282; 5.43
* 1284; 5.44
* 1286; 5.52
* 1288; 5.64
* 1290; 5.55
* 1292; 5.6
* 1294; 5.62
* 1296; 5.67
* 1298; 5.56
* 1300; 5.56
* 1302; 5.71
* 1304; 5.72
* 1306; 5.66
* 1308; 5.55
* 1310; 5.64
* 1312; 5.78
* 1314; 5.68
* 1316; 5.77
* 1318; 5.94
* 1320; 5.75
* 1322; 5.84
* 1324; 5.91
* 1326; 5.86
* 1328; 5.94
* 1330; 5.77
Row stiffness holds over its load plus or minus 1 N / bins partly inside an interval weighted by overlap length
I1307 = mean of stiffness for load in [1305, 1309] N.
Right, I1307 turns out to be 5.61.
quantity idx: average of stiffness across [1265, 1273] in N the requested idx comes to 4.52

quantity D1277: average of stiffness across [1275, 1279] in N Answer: 4.81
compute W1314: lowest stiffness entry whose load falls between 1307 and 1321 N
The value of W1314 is 5.55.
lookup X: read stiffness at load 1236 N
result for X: 3.13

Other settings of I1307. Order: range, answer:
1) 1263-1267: 4.79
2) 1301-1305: 5.71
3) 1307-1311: 5.59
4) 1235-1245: 3.87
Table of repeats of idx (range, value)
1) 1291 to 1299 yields 5.61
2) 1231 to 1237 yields 3.55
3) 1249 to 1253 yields 5.73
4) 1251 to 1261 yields 5.44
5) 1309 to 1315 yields 5.7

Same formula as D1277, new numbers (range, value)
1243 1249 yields 5.64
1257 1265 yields 5.08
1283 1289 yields 5.53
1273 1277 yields 4.64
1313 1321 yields 5.79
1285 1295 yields 5.59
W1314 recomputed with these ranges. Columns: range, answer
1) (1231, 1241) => 3.13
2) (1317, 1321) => 5.75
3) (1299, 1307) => 5.56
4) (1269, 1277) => 4.4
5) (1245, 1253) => 5.66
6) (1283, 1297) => 5.44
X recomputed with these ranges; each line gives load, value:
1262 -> 5.03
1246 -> 5.82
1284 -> 5.44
